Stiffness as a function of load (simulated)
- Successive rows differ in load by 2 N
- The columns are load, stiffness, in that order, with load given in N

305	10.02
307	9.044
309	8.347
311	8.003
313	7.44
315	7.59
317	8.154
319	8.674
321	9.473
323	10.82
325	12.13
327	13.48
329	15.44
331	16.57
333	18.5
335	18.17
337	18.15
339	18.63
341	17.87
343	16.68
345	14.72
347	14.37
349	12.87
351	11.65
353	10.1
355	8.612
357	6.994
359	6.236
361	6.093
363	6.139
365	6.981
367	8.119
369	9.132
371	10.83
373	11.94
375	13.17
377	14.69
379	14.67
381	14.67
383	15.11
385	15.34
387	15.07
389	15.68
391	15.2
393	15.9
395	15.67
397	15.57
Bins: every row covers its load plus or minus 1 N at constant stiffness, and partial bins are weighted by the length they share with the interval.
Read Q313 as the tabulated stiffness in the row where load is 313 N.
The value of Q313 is 7.44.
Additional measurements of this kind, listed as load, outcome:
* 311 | 8.003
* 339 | 18.63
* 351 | 11.65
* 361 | 6.093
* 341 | 17.87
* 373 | 11.94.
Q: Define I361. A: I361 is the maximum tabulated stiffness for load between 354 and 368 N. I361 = 8.612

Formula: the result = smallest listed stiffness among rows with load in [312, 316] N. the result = 7.44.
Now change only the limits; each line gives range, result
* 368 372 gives 9.132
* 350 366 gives 6.093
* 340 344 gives 16.68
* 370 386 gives 10.83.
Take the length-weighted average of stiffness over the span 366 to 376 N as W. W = 10.6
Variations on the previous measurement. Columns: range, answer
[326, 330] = 14.5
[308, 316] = 7.85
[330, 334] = 17.5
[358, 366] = 6.36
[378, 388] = 15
